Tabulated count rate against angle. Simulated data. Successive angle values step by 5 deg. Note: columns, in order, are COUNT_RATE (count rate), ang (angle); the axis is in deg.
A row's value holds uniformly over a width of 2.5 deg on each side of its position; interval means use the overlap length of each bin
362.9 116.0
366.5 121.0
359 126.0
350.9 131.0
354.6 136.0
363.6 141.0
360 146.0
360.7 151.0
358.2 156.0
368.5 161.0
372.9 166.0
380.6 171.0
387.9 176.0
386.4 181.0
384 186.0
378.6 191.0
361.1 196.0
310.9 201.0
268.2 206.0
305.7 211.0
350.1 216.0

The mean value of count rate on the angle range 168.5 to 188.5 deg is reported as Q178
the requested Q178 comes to 385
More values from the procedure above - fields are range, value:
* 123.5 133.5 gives 355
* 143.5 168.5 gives 364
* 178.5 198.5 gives 378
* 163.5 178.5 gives 380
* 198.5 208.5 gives 290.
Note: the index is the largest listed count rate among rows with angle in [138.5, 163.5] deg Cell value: 368.5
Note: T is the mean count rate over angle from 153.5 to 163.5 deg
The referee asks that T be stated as 363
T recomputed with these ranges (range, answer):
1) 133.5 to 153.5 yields 360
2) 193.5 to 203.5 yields 336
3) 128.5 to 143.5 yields 356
